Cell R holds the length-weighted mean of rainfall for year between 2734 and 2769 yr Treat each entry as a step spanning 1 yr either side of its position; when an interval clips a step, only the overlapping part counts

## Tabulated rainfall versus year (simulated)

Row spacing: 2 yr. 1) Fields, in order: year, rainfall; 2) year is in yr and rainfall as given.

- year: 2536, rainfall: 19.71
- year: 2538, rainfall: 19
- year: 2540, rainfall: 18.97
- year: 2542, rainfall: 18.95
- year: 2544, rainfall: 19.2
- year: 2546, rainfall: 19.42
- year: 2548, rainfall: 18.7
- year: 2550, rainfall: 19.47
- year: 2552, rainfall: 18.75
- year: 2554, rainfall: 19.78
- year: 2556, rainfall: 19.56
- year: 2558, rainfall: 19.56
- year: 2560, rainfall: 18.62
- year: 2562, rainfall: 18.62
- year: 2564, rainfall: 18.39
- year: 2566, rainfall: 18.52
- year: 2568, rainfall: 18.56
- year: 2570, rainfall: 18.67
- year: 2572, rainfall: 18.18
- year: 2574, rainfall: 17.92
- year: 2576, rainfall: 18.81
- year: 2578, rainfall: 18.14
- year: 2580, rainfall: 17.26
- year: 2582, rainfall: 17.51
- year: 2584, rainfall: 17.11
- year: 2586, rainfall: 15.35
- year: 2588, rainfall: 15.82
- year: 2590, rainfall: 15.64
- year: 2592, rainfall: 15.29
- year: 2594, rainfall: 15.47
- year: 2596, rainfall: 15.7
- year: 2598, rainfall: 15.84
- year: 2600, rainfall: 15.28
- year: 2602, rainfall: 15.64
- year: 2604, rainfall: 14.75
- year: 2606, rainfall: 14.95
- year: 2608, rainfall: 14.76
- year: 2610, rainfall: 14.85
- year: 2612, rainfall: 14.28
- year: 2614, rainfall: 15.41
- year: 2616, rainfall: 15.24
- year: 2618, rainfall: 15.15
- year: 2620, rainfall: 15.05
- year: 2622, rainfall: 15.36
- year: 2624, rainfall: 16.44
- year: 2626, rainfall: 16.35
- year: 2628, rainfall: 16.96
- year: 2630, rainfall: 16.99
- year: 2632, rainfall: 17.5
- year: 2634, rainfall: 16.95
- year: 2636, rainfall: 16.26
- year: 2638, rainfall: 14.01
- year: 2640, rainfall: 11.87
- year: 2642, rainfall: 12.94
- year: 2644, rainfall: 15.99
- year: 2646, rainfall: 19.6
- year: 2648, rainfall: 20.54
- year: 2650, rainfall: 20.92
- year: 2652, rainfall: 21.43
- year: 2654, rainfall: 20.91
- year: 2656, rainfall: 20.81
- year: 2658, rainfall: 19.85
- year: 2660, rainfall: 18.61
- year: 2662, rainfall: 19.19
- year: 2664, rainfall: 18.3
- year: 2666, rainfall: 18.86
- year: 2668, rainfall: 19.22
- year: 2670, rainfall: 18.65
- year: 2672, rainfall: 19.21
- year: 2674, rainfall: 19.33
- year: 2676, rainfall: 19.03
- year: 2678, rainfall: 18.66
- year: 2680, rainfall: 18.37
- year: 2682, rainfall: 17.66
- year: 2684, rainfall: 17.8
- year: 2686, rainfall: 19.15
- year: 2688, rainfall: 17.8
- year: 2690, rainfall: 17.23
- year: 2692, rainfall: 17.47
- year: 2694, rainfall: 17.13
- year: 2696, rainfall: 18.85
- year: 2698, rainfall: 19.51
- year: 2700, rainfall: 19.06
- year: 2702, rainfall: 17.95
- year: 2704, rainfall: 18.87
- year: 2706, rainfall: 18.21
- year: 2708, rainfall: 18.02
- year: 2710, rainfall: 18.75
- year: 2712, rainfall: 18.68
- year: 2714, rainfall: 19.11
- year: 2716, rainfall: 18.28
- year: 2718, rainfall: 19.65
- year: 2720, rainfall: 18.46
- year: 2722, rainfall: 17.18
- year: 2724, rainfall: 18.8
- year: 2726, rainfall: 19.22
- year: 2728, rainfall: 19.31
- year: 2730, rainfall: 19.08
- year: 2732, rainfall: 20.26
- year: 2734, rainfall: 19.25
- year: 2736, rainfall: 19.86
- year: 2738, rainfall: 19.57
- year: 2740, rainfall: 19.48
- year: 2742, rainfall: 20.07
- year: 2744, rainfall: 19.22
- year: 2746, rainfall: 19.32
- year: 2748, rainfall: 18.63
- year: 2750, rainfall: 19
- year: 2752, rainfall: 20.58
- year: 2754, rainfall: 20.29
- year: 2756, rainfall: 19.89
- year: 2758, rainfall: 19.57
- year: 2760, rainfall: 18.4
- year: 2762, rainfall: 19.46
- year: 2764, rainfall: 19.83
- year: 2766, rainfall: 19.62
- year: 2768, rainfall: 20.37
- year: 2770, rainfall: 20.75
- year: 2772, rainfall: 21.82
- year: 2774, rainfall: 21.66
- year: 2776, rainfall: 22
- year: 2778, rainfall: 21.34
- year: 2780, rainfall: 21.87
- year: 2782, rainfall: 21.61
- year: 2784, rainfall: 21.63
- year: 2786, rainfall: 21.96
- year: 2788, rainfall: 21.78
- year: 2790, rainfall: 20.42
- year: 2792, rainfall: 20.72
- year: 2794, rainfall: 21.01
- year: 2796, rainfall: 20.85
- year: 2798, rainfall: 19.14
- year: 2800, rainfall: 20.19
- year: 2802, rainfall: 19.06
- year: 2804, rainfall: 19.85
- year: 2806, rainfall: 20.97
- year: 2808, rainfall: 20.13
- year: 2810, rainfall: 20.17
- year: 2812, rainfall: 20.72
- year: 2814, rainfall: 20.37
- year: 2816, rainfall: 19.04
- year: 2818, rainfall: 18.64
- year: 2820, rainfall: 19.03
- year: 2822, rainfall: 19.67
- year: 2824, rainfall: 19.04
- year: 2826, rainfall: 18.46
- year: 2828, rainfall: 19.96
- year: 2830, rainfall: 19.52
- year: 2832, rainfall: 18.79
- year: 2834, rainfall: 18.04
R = 19.6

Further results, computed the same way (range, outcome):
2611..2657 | 16.8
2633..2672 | 18.2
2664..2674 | 19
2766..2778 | 21.2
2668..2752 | 18.8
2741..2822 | 20.3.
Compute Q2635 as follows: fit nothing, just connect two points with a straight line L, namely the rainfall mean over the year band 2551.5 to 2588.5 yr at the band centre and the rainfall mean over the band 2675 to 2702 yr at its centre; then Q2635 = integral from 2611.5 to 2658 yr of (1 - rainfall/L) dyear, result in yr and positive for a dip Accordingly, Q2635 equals 3.4 yr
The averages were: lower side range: 18.2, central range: 16.9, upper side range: 18.3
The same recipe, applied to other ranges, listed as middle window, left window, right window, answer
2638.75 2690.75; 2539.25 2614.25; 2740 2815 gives 0.4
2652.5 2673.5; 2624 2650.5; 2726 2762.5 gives -2.6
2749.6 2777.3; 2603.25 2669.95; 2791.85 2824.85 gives -1.6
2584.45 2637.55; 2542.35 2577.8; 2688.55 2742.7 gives 8.9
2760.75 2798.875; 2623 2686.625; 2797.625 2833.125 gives -3.3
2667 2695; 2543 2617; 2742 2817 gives 0.7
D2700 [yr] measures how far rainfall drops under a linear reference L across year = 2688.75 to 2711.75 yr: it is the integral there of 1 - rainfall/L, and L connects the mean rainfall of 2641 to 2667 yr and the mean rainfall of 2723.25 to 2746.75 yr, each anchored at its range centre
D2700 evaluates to 1.2 yr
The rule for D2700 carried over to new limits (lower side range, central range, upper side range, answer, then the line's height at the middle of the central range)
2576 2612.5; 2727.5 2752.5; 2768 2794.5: 0.8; 20.2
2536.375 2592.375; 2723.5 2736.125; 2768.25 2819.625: 0.4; 20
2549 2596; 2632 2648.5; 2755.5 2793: 2.5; 18.8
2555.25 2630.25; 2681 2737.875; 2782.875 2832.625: -0.4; 18.5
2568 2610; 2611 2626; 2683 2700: 1.4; 16.9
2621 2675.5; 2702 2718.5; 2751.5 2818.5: 0.4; 19.1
